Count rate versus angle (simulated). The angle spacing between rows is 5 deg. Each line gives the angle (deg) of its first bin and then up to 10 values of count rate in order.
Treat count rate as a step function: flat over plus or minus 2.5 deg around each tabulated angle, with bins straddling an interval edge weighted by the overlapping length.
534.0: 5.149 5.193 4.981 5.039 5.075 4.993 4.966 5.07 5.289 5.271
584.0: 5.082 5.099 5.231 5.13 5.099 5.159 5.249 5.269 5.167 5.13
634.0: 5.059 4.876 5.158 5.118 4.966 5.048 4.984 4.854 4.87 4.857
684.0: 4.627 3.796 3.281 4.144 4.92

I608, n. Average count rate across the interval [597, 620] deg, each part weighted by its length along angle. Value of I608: 5.18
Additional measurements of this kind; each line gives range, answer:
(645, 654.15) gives 5.08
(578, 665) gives 5.12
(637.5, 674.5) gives 4.99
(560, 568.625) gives 5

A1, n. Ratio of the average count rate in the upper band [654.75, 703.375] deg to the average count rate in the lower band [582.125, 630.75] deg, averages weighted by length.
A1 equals 0.88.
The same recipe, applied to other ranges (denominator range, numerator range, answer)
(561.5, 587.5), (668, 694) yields 0.87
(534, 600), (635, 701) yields 0.91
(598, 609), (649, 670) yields 0.97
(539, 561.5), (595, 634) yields 1.02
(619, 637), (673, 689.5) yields 0.90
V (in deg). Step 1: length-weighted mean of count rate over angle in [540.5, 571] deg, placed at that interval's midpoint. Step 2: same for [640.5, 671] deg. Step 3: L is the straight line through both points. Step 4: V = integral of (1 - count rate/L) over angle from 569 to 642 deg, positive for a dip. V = -1.8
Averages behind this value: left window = 5.03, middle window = 5.15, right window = 5.02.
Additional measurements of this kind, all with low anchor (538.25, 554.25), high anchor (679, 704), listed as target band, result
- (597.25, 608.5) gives -1.00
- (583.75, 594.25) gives -0.74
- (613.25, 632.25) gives -2.55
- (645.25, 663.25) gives -2.73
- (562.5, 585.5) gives -1.23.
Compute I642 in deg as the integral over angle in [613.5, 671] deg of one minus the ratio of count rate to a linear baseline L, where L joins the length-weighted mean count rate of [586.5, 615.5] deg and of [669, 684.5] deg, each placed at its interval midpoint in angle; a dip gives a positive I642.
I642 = -1.12 deg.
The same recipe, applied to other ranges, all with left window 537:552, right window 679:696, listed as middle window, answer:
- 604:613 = -1.05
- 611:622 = -1.67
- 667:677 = -1.66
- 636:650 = -2.15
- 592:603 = -1.11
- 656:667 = -1.98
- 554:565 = -0.09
